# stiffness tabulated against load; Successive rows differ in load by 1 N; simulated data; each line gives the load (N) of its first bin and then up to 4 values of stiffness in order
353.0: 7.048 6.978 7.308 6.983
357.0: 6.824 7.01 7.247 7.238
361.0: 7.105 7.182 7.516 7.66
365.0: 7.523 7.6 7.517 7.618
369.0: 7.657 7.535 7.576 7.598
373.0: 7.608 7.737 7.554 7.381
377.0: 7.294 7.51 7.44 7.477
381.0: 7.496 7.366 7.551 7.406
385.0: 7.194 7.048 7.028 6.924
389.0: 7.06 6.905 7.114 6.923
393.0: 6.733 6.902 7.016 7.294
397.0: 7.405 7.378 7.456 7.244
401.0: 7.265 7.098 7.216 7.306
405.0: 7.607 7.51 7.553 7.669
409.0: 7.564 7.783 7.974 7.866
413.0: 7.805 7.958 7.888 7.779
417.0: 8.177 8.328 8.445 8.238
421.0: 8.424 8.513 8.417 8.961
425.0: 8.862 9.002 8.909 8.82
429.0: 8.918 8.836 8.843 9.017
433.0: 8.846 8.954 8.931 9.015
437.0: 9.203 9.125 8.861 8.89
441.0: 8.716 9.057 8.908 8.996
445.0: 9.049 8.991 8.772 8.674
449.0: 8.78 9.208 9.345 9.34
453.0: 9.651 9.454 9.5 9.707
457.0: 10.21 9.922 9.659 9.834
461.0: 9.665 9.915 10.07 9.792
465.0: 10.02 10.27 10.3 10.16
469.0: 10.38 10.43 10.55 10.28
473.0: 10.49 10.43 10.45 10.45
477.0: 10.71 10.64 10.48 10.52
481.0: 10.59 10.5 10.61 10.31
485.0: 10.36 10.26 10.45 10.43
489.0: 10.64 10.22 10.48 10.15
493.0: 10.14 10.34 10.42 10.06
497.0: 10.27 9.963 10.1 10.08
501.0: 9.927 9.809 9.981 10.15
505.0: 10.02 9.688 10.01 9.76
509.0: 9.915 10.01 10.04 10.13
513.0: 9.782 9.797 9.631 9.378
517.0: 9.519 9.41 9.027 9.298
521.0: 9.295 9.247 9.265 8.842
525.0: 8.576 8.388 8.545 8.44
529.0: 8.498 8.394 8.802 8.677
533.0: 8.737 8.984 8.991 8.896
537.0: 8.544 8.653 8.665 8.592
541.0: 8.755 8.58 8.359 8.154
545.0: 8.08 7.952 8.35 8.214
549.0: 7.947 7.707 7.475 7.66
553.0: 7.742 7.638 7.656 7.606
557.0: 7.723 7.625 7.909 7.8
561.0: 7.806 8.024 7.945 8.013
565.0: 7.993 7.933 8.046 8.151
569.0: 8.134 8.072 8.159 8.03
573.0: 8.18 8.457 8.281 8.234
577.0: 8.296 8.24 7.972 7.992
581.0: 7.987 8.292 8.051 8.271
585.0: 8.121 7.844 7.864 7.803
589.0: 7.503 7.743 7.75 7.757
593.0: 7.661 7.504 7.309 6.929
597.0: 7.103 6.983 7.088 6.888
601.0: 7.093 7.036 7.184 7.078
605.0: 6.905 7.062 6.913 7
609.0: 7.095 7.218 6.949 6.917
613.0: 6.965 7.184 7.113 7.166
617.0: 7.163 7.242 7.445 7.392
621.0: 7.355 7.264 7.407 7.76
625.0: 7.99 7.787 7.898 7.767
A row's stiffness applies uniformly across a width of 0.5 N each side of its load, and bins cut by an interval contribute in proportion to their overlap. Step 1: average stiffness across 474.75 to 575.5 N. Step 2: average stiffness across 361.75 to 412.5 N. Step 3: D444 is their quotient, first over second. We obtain 1.2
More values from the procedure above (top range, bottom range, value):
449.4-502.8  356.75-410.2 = 1.38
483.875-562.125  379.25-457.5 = 1.11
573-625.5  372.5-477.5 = 0.88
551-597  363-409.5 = 1.07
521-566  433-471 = 0.88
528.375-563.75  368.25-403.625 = 1.12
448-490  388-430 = 1.30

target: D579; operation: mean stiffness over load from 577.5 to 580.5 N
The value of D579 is 8.07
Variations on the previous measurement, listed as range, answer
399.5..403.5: 7.21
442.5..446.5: 8.99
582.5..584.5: 8.16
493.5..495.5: 10.4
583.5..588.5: 7.98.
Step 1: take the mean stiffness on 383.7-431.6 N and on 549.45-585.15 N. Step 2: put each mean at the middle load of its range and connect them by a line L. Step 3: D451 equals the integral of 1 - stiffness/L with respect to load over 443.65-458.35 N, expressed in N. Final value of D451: -2.8 N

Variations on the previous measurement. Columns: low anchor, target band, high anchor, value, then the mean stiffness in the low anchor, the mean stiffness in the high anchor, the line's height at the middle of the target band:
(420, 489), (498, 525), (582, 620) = -2.98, 9.6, 7.34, 8.72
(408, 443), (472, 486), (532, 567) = -3.53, 8.55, 8.14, 8.37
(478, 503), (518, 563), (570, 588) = 3.48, 10.3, 8.12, 9.07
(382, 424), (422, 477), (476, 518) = -3.76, 7.55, 10.1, 8.84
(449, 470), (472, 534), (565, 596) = -4.52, 9.81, 7.97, 9.15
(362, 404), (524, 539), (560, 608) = -2.03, 7.33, 7.73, 7.63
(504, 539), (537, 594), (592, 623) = 0.85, 9.22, 7.15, 8.16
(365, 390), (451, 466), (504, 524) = -1.78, 7.42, 9.64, 8.73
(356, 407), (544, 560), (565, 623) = -0.66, 7.32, 7.57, 7.52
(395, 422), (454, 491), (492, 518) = -4.25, 7.7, 9.95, 9.19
